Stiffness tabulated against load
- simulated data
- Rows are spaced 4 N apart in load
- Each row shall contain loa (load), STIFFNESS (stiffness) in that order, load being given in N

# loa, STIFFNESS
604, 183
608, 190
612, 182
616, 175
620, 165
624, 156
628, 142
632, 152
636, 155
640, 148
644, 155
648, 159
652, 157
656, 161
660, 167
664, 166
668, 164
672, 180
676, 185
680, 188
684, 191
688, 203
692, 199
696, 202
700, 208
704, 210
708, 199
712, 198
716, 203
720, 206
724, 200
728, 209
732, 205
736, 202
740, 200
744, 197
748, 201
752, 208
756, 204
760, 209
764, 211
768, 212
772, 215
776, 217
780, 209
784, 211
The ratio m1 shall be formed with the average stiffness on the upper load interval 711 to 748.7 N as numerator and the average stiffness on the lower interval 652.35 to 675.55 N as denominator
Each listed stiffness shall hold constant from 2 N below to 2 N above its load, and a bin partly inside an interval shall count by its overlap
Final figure 1.2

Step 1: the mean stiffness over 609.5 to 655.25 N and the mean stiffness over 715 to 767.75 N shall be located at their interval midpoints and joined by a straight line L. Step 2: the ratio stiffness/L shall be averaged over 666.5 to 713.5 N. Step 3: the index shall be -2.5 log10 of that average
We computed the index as -0.063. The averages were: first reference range 159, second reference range 205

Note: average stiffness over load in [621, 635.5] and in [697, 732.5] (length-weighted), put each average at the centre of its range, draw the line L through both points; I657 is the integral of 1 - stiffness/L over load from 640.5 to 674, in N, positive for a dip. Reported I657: 1.2 N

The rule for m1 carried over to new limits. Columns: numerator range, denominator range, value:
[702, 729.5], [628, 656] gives 1.32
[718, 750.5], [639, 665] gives 1.27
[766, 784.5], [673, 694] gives 1.11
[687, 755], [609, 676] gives 1.25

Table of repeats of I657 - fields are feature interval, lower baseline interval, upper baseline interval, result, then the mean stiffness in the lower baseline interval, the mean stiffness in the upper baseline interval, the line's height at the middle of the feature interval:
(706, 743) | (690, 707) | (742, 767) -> 0.5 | 204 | 205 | 205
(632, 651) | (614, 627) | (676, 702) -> 2.2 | 164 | 197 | 174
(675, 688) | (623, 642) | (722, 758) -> -1.2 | 150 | 203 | 174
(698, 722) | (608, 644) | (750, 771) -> -1.6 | 161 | 209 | 191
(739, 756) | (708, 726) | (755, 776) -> 0.5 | 201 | 211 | 208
